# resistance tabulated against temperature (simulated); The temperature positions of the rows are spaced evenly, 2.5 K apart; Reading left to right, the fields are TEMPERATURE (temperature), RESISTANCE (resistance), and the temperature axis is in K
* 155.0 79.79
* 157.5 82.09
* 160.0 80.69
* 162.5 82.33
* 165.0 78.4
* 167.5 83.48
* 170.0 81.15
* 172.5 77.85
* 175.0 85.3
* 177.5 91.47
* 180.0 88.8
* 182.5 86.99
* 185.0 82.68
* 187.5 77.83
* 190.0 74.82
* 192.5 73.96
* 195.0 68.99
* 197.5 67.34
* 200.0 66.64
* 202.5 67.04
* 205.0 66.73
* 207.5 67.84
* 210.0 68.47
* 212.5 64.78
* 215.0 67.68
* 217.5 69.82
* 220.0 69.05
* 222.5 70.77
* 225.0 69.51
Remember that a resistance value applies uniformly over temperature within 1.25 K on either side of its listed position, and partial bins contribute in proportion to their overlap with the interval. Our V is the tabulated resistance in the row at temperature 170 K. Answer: 81.15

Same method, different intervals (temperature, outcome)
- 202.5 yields 67.04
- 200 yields 66.64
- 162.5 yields 82.33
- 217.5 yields 69.82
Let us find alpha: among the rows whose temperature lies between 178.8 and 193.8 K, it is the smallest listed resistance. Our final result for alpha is 73.96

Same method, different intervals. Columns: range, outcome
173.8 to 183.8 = 85.3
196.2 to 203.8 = 66.64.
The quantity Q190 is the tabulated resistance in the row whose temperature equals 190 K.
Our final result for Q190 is 74.82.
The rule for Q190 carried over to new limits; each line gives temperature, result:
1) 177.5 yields 91.47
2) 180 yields 88.8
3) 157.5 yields 82.09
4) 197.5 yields 67.34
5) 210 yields 68.47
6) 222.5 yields 70.77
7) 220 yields 69.05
